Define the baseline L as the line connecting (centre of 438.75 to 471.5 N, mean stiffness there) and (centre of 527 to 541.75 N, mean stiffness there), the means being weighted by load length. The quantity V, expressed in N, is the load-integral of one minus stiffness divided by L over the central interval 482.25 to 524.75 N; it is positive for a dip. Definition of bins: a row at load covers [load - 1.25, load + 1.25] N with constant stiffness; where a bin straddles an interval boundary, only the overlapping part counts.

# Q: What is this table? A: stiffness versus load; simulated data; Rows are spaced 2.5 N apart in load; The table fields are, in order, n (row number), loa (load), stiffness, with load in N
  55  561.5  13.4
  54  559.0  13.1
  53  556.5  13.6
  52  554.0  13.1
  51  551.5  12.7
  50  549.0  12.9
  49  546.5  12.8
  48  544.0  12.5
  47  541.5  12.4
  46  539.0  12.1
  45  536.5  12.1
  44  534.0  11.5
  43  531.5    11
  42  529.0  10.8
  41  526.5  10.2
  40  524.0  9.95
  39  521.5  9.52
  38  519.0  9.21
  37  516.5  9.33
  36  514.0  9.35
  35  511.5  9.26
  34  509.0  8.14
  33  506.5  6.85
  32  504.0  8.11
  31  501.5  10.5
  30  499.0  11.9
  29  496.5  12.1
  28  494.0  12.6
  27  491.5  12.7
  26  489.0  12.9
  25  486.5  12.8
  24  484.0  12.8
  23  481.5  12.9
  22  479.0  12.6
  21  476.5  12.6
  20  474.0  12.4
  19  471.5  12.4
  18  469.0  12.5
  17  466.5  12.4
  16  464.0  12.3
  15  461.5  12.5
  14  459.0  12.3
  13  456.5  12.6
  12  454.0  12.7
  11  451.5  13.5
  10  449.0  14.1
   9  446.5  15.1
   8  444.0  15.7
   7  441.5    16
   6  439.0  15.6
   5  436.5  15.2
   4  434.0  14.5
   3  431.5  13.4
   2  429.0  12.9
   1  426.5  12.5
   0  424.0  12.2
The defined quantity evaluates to 6.3 N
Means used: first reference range 13.5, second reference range 11.5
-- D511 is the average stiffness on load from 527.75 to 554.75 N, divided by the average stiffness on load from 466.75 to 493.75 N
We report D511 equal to 1.0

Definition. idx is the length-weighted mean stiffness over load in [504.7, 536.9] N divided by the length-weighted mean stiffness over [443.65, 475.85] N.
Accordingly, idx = 0.74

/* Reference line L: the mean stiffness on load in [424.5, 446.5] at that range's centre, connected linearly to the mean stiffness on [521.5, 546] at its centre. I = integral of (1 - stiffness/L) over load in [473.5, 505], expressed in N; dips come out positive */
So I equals 1.6 N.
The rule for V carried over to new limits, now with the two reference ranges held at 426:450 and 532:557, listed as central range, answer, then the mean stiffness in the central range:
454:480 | 2.84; 12.5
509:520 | 3.29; 9.16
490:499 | 0.71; 12.4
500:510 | 3.60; 8.49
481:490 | 0.53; 12.8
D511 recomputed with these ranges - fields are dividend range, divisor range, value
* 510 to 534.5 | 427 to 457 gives 0.70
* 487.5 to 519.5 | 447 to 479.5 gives 0.81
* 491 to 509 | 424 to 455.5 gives 0.74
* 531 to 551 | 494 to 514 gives 1.26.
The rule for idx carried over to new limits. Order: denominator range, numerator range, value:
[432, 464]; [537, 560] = 0.91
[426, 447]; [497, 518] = 0.64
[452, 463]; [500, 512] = 0.68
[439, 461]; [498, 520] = 0.65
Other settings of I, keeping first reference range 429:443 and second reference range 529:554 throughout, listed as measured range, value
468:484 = 1.4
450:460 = 1.0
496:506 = 2.2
